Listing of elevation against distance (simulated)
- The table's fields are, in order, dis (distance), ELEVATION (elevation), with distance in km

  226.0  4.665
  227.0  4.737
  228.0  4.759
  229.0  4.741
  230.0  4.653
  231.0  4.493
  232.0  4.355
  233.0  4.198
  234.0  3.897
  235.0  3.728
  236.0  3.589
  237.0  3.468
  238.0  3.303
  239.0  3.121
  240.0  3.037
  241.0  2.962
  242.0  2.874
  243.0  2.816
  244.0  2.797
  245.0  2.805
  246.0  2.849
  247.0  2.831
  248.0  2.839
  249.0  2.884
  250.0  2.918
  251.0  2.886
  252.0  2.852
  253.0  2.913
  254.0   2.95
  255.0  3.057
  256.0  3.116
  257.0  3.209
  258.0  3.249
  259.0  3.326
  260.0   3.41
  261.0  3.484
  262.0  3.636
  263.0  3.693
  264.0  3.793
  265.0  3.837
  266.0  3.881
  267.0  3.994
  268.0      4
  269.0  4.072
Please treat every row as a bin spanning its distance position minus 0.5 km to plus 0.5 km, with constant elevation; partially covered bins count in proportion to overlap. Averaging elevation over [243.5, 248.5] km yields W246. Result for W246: 2.82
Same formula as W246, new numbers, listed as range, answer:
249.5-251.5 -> 2.9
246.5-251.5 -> 2.87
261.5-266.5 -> 3.77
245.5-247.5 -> 2.84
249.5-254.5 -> 2.9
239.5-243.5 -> 2.92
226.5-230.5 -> 4.72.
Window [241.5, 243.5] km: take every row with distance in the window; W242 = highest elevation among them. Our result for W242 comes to 2.874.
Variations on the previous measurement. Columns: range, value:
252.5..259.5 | 3.326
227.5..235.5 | 4.759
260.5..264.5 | 3.793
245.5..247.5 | 2.849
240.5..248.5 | 2.962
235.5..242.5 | 3.589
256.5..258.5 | 3.249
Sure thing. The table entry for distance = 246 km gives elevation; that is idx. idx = 2.849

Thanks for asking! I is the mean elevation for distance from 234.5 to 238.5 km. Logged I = 3.52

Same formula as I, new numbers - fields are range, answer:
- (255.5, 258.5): 3.19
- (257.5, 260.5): 3.33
